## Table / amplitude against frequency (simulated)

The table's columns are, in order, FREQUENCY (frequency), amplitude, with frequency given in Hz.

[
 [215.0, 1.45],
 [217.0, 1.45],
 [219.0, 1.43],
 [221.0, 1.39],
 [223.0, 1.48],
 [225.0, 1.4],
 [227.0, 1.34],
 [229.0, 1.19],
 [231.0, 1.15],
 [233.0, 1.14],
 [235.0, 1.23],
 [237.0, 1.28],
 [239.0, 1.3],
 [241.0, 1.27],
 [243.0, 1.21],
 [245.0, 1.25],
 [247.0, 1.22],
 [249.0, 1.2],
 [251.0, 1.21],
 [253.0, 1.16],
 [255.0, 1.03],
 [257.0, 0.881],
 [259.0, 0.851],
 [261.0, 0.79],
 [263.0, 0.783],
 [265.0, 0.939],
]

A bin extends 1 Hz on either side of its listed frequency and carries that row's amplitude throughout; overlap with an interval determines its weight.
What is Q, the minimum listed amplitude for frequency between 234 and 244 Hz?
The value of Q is 1.21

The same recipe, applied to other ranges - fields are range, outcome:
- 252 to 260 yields 0.851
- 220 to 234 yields 1.14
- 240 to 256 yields 1.03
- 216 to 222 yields 1.39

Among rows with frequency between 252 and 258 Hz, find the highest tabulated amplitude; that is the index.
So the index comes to 1.16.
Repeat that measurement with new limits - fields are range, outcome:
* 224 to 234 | 1.4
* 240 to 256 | 1.27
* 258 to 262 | 0.851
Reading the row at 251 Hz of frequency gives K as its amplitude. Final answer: 1.21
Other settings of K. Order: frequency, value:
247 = 1.22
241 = 1.27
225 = 1.4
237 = 1.28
